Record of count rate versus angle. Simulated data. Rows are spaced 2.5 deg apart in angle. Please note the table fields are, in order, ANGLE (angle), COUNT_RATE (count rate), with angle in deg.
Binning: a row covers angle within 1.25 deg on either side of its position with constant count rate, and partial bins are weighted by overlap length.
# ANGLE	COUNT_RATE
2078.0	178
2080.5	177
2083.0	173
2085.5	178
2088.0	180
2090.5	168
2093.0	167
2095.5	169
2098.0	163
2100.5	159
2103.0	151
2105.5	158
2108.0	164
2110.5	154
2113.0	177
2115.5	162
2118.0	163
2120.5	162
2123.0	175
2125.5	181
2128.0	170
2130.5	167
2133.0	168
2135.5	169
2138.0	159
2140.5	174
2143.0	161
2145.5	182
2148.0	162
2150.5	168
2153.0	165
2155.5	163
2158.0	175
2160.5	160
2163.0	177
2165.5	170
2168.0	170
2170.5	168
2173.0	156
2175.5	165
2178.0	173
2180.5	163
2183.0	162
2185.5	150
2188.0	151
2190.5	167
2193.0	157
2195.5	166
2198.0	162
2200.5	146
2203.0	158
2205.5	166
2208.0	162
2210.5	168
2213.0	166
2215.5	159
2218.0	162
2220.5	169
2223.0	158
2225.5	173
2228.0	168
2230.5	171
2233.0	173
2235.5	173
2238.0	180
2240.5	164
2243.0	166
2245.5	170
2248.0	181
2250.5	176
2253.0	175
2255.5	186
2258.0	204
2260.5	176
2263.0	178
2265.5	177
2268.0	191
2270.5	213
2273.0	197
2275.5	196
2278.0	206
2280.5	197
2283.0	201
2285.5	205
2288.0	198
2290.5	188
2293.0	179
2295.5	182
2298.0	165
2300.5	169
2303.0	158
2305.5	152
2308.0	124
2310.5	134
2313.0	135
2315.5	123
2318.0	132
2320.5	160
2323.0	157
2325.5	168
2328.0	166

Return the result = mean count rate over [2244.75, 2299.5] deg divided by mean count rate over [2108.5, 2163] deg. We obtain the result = 1.1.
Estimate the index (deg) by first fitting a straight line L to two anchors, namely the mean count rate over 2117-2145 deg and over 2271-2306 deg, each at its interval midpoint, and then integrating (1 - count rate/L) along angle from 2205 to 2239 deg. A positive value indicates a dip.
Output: 2.1 deg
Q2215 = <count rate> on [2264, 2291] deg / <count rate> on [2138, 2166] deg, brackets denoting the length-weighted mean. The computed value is 1.17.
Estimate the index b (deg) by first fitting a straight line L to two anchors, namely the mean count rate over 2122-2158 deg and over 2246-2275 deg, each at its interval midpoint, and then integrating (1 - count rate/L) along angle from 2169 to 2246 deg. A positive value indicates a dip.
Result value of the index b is 6.3 deg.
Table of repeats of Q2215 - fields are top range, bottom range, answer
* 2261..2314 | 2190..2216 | 1.11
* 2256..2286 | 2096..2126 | 1.19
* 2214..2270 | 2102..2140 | 1.05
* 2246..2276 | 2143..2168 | 1.11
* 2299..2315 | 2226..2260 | 0.82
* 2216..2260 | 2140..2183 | 1.03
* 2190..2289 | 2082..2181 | 1.06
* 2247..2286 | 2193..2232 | 1.17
